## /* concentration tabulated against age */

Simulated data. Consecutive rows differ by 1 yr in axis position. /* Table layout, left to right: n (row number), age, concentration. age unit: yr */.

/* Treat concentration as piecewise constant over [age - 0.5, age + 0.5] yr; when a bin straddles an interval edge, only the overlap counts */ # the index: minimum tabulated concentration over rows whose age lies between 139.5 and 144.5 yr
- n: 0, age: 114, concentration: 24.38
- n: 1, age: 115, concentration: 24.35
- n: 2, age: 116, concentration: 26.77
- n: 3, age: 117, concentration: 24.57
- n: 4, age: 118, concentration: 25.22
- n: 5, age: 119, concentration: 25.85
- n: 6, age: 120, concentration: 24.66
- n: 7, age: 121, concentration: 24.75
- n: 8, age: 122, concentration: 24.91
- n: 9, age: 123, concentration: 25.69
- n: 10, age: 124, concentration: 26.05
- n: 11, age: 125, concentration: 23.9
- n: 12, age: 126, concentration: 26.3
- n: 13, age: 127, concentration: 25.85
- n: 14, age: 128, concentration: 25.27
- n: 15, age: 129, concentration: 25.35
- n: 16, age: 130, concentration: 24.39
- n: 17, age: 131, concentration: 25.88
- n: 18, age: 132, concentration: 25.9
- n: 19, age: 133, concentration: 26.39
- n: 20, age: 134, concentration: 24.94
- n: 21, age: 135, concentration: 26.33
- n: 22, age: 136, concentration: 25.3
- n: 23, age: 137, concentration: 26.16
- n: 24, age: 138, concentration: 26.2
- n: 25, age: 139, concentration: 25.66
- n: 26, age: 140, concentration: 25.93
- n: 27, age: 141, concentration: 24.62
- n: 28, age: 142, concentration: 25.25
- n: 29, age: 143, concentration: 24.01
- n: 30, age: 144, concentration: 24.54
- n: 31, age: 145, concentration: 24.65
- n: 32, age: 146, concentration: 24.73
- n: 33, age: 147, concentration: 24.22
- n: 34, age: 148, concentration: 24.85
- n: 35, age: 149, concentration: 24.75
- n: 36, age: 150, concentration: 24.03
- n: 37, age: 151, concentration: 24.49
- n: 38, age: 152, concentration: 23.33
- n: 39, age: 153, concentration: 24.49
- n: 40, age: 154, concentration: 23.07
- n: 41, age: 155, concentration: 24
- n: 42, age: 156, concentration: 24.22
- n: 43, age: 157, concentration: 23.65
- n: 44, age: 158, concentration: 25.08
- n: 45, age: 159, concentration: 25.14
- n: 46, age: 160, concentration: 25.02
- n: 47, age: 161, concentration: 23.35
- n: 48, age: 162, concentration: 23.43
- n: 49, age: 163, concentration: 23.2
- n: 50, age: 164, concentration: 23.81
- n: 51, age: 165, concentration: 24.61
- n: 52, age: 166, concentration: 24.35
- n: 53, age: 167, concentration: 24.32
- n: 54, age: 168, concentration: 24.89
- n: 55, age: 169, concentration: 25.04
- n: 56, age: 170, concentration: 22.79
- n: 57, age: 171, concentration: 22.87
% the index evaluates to 24.01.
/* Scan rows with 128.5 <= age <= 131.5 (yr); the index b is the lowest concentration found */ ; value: 24.39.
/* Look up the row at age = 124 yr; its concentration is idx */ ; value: 26.05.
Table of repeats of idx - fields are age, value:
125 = 23.9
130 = 24.39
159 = 25.14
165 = 24.61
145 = 24.65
